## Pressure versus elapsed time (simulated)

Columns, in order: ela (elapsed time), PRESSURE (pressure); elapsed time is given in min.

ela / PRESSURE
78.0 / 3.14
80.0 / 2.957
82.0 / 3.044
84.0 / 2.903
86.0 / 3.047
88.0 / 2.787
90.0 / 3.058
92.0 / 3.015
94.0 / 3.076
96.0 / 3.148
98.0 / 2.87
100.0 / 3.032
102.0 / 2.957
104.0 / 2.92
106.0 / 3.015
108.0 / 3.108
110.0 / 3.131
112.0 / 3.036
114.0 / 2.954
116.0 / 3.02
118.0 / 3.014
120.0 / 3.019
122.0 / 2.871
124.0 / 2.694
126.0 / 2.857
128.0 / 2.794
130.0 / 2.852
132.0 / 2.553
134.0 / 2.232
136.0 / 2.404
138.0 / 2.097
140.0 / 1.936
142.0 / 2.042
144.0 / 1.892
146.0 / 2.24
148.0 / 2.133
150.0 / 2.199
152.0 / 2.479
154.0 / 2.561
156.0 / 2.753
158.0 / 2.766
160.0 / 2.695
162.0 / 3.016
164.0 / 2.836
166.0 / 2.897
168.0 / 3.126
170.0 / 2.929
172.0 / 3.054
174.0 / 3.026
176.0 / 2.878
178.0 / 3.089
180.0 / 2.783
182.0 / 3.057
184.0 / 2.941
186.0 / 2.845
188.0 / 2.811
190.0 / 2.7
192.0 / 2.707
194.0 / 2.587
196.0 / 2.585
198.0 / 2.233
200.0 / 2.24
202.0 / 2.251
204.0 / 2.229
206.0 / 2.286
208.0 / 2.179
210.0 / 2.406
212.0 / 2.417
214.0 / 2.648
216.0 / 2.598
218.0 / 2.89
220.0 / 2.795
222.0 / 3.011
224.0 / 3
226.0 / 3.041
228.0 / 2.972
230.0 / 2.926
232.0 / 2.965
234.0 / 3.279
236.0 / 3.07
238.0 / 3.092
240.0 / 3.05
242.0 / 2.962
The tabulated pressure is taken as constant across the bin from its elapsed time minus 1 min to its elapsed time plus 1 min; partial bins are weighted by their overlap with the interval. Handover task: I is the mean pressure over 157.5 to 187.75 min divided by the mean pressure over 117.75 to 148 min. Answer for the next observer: 1.2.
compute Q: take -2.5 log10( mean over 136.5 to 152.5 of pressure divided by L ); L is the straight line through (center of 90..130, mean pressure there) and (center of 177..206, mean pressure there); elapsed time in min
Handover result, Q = 0.311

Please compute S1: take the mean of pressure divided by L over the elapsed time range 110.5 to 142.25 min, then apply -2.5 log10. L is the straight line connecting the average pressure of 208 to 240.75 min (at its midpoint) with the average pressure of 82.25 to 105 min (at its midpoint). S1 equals 0.11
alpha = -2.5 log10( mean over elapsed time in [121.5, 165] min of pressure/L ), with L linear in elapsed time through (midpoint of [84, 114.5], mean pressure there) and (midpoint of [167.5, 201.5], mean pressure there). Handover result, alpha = 0.16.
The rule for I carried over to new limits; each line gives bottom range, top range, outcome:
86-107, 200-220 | 0.82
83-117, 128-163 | 0.80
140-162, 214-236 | 1.23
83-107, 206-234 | 0.92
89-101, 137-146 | 0.67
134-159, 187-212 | 1.06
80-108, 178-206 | 0.87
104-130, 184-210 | 0.84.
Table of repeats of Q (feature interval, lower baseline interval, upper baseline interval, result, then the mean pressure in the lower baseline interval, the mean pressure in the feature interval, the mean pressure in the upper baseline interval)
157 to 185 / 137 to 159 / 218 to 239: -0.179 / 2.28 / 2.94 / 3.01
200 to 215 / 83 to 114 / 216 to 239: 0.267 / 3.01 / 2.34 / 2.99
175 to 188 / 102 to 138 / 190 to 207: -0.170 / 2.83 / 2.92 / 2.41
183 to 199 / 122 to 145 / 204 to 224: -0.059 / 2.42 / 2.68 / 2.58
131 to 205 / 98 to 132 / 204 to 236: 0.102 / 2.94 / 2.59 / 2.75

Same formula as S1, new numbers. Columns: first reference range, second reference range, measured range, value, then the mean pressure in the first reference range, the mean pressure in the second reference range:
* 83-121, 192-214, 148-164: 0.02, 3.01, 2.37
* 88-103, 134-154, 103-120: -0.11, 3.01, 2.18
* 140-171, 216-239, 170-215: 0.05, 2.55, 2.99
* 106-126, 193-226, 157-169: -0.05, 2.98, 2.54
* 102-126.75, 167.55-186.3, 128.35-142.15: 0.26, 2.97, 2.97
